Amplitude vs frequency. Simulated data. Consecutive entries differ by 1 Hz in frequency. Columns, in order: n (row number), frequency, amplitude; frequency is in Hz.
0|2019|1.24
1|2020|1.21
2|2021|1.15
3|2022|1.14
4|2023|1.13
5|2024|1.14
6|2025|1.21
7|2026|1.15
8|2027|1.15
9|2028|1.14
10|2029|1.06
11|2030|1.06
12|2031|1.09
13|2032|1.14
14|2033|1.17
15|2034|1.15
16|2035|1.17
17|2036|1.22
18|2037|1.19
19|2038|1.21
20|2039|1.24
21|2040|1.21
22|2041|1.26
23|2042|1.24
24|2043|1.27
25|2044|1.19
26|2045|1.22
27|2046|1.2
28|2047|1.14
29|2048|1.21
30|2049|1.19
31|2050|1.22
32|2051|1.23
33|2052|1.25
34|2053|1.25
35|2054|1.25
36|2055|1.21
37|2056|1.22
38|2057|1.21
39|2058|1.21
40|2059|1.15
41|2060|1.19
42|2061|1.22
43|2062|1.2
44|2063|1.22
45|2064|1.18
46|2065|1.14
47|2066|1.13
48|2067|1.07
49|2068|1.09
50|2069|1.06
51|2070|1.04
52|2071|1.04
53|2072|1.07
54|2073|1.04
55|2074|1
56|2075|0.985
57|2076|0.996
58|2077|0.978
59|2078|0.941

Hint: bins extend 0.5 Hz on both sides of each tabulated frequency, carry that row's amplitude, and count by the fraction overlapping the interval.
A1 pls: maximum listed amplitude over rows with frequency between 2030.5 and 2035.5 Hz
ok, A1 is 1.17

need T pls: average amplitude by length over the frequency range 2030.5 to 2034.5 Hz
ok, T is 1.14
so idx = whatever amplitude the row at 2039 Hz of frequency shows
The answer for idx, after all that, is 1.24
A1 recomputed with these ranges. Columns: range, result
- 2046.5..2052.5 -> 1.25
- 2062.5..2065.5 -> 1.22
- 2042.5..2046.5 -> 1.27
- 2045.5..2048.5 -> 1.21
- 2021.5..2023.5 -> 1.14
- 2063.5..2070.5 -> 1.18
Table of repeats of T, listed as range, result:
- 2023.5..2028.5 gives 1.16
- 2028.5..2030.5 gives 1.06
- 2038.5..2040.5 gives 1.23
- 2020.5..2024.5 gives 1.14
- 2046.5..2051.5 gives 1.2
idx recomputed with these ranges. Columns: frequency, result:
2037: 1.19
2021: 1.15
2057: 1.21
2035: 1.17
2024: 1.14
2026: 1.15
